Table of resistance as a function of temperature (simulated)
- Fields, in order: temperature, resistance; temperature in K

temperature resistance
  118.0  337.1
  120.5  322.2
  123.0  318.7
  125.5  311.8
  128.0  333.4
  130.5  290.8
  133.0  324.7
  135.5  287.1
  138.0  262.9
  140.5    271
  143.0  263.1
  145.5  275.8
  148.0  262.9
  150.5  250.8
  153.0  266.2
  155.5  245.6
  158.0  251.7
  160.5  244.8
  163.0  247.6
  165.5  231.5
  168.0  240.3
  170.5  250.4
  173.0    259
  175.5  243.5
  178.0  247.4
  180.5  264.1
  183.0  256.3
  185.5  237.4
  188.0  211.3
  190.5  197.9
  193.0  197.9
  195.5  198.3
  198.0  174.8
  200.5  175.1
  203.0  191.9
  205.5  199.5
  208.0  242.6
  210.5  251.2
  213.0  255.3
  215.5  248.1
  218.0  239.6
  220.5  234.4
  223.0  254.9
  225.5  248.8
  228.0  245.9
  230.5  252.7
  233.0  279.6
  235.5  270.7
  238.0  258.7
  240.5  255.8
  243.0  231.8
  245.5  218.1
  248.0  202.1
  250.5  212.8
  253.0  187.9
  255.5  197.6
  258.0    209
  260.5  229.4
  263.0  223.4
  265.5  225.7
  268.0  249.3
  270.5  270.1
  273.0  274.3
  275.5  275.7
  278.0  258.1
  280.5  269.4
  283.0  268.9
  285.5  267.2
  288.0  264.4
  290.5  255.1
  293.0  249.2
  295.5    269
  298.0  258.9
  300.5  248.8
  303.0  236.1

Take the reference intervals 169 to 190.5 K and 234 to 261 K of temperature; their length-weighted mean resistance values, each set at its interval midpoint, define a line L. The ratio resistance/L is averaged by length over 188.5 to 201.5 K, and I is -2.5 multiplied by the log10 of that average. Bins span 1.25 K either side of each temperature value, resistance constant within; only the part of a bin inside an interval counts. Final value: 0.25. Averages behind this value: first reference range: 243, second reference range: 225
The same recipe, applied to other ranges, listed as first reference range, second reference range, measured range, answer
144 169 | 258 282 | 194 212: 0.22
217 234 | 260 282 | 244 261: 0.21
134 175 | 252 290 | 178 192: 0.09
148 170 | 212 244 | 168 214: 0.11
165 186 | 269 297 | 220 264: 0.11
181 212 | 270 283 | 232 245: -0.06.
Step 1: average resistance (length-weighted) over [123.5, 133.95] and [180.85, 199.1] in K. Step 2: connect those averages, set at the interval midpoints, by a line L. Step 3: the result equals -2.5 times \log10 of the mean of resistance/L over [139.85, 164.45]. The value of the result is 0.08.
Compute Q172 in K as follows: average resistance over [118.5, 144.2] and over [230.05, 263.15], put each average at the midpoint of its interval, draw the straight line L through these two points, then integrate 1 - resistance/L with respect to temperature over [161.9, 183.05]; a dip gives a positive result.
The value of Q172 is 2.0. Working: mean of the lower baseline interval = 300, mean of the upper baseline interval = 230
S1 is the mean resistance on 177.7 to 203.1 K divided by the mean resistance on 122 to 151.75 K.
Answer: 0.7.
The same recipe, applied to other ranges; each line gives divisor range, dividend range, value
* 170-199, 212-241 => 1.11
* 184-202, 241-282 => 1.17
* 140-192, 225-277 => 0.96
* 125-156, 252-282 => 0.85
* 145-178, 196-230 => 0.91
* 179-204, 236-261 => 1.05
